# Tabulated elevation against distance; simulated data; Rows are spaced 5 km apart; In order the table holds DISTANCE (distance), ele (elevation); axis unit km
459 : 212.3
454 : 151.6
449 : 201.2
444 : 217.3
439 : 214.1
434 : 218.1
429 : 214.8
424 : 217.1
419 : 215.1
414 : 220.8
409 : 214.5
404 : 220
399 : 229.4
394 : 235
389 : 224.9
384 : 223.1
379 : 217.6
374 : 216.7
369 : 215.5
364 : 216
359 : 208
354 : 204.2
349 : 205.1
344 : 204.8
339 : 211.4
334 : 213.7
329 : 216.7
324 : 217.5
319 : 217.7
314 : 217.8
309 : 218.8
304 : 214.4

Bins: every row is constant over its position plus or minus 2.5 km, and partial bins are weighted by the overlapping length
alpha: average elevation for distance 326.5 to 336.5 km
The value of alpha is 215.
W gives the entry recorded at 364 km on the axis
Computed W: 216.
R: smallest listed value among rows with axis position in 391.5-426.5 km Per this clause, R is 214.5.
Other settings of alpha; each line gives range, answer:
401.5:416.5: 218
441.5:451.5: 209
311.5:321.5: 218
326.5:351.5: 210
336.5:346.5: 208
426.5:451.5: 213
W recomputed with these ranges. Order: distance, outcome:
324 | 217.5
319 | 217.7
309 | 218.8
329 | 216.7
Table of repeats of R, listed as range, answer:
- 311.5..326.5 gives 217.5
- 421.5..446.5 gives 214.1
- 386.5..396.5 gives 224.9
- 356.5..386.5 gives 208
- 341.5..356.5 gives 204.2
